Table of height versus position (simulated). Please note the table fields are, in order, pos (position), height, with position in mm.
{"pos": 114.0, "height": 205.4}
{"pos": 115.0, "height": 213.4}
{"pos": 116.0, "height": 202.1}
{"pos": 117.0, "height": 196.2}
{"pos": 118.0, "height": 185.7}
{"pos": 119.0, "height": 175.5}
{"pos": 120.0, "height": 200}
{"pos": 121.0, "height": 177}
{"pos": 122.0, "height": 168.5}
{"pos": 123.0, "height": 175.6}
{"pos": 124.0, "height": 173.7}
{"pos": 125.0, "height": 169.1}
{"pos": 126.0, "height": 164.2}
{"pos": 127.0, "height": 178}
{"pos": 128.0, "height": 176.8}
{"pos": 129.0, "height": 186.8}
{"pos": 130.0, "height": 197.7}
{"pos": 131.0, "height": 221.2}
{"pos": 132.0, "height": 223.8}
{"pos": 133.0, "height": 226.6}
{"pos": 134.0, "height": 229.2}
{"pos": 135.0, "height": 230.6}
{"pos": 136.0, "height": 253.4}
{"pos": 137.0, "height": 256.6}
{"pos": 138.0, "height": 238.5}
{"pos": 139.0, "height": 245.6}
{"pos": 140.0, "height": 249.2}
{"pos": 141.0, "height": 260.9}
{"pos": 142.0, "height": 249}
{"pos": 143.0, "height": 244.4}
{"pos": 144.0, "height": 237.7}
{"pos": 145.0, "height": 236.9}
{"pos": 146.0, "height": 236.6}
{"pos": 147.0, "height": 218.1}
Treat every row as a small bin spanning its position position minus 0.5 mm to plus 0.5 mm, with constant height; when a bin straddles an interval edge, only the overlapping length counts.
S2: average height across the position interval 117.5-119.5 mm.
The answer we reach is 181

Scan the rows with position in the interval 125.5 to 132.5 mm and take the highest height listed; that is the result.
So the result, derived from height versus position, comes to 223.8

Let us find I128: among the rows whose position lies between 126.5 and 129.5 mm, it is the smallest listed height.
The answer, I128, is 176.8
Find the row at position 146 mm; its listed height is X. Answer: 236.6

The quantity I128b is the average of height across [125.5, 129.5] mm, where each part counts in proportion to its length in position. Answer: 176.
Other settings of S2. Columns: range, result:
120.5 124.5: 174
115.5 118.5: 195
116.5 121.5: 187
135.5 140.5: 249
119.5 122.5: 182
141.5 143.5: 247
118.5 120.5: 188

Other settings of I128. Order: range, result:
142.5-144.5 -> 237.7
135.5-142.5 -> 238.5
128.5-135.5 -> 186.8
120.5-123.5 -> 168.5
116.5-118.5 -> 185.7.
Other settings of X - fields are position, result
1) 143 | 244.4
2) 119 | 175.5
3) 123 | 175.6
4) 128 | 176.8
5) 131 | 221.2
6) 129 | 186.8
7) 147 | 218.1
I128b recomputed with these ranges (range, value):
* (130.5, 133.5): 224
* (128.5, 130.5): 192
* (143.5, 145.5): 237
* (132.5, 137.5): 239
